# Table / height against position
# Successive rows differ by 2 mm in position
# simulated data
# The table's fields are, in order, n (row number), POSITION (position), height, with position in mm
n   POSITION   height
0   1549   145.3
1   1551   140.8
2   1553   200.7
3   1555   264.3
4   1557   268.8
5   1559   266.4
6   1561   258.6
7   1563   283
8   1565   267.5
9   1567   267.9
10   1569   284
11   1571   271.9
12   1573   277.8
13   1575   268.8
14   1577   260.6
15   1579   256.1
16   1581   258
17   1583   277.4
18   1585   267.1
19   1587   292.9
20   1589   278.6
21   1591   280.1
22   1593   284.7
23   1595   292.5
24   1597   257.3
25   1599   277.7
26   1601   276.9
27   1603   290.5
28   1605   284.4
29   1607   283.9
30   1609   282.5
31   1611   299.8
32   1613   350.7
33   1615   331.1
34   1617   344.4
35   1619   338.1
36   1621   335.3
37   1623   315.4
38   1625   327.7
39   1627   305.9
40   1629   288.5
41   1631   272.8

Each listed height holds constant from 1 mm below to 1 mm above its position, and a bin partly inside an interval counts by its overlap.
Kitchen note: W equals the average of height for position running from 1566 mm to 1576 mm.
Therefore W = 274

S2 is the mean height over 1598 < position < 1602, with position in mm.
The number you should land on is 277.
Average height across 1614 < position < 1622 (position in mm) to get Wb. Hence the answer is 337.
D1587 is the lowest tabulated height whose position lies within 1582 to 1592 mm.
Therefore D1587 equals 267.1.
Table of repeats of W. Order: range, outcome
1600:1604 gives 284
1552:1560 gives 250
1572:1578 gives 269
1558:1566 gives 269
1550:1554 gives 171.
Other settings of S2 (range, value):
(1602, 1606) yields 287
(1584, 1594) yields 281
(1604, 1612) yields 288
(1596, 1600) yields 268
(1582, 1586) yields 272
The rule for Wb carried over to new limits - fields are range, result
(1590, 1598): 279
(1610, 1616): 327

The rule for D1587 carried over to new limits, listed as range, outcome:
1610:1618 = 299.8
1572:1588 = 256.1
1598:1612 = 276.9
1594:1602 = 257.3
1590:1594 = 280.1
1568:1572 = 271.9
